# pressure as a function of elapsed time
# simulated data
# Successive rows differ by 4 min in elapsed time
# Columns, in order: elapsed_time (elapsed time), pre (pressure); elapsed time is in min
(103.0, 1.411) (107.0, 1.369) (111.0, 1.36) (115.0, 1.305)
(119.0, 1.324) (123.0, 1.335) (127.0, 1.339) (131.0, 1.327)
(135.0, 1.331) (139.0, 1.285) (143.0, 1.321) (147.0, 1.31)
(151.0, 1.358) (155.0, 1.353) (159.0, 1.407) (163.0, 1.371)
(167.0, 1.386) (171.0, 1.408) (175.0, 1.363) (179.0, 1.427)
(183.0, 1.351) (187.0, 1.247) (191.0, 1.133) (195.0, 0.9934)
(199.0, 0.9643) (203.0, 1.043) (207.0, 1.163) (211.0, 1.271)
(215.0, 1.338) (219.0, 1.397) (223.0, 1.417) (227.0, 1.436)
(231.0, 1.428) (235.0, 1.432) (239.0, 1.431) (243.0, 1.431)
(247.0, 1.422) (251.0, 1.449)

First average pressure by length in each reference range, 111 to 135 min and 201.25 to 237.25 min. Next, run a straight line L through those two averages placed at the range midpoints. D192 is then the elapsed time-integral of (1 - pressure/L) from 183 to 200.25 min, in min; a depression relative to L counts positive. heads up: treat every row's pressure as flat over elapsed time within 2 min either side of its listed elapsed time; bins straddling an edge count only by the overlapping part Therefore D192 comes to 2.7 min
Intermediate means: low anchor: 1.33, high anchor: 1.33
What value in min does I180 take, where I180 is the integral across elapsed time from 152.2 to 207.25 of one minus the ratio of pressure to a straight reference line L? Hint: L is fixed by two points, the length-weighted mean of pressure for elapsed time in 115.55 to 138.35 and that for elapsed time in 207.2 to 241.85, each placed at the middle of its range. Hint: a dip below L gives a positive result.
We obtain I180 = 3.8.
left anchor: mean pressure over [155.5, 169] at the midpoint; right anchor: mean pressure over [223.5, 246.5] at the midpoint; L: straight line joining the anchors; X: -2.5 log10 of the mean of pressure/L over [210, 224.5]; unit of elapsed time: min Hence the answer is 0.05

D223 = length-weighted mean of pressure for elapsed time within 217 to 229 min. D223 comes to 1.42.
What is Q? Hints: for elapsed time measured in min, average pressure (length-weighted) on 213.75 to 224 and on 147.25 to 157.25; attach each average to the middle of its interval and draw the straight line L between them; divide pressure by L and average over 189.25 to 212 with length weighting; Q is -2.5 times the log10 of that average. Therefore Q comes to 0.255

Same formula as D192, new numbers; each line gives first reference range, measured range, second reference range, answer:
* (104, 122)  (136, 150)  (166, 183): 0.6 min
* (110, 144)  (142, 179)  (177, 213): -3.5 min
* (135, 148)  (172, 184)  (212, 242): -0.3 min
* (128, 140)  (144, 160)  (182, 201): -1.2 min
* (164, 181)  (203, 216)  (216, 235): 1.8 min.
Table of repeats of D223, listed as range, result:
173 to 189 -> 1.35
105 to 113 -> 1.36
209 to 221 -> 1.34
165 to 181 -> 1.4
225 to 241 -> 1.43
